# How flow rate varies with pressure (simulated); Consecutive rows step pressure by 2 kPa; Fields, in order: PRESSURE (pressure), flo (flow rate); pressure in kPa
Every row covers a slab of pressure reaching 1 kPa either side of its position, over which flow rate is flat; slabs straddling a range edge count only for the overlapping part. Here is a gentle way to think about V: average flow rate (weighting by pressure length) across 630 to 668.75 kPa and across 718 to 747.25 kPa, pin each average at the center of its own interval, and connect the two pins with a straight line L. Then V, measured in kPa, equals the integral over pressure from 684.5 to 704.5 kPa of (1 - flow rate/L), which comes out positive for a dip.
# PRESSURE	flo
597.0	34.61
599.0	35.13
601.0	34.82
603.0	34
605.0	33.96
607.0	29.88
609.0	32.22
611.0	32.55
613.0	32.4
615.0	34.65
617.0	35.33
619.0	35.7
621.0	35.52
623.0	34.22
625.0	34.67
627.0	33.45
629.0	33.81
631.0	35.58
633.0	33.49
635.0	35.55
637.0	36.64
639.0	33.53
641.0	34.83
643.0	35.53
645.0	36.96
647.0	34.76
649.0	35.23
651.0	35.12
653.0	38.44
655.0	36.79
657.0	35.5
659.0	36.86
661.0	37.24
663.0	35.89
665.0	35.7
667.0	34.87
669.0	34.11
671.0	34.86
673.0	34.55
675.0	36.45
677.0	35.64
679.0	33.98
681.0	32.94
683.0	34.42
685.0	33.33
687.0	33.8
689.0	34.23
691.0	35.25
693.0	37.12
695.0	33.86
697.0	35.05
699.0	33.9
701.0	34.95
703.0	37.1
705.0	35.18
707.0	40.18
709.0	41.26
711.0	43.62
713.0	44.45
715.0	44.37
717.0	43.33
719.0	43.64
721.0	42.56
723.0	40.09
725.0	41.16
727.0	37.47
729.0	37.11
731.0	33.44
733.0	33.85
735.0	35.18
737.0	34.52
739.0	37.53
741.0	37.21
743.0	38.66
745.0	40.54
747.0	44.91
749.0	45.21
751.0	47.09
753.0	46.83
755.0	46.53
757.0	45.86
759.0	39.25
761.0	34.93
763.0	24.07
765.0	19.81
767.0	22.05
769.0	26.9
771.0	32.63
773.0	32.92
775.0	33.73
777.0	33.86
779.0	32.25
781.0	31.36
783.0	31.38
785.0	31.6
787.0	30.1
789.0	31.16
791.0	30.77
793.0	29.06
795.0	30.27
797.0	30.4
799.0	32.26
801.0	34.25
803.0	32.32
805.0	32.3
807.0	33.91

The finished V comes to 1.2 kPa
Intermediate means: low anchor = 35.7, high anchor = 38.4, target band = 34.9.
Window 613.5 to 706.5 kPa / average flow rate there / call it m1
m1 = 35.2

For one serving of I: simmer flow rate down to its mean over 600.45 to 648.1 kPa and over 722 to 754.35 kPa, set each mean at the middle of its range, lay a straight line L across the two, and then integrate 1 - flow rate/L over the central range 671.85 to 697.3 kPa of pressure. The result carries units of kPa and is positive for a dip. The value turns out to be 1.7 kPa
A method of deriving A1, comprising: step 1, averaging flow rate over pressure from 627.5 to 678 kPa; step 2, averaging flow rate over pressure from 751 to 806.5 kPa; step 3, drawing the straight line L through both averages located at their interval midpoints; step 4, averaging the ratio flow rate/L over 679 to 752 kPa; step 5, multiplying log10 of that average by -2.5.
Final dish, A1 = -0.12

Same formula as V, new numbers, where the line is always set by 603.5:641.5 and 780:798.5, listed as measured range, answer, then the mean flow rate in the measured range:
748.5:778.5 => -3.8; 35.2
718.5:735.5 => -3.3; 38.2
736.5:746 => -1.8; 37.9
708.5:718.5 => -3.5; 43.5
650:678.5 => -2.2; 35.8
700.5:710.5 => -1.8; 38.2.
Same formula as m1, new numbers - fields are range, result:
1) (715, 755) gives 40.3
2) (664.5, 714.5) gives 36.1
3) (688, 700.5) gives 34.9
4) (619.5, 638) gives 34.8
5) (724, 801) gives 34.8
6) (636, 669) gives 35.8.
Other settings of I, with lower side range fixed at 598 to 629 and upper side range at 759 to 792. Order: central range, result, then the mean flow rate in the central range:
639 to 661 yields -1.91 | 35.9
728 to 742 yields -1.97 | 35.5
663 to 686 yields -1.52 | 34.7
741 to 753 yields -4.73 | 43.1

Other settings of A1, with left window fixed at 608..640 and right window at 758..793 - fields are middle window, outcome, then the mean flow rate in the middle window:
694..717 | -0.200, 38.7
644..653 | -0.067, 35.8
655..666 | -0.090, 36.3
